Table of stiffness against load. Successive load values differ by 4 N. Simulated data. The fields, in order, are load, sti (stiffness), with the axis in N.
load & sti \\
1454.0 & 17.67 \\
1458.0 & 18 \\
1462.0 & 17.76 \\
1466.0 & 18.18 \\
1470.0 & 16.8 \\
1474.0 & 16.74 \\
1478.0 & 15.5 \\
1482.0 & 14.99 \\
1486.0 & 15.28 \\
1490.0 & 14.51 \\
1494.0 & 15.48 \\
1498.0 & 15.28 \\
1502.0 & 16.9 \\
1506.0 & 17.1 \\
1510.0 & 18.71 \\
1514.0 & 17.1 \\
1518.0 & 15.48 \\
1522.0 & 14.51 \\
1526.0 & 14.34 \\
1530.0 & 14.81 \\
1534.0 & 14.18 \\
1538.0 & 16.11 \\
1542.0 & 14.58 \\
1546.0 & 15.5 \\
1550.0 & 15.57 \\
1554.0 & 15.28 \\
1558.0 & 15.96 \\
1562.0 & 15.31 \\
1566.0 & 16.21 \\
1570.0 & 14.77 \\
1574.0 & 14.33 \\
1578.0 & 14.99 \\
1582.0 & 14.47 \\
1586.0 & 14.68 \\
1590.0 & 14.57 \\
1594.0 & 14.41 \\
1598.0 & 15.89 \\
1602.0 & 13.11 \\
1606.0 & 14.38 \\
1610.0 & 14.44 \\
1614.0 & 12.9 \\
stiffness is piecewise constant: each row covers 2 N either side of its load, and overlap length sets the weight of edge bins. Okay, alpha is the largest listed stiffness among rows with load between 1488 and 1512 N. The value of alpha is 18.71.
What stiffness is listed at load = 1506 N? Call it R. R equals 17.1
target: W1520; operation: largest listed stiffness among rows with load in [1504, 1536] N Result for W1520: 18.71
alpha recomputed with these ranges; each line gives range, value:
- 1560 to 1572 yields 16.21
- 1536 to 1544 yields 16.11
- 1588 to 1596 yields 14.57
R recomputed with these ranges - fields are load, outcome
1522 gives 14.51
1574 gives 14.33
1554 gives 15.28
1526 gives 14.34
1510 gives 18.71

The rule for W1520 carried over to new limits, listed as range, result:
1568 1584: 14.99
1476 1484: 15.5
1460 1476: 18.18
